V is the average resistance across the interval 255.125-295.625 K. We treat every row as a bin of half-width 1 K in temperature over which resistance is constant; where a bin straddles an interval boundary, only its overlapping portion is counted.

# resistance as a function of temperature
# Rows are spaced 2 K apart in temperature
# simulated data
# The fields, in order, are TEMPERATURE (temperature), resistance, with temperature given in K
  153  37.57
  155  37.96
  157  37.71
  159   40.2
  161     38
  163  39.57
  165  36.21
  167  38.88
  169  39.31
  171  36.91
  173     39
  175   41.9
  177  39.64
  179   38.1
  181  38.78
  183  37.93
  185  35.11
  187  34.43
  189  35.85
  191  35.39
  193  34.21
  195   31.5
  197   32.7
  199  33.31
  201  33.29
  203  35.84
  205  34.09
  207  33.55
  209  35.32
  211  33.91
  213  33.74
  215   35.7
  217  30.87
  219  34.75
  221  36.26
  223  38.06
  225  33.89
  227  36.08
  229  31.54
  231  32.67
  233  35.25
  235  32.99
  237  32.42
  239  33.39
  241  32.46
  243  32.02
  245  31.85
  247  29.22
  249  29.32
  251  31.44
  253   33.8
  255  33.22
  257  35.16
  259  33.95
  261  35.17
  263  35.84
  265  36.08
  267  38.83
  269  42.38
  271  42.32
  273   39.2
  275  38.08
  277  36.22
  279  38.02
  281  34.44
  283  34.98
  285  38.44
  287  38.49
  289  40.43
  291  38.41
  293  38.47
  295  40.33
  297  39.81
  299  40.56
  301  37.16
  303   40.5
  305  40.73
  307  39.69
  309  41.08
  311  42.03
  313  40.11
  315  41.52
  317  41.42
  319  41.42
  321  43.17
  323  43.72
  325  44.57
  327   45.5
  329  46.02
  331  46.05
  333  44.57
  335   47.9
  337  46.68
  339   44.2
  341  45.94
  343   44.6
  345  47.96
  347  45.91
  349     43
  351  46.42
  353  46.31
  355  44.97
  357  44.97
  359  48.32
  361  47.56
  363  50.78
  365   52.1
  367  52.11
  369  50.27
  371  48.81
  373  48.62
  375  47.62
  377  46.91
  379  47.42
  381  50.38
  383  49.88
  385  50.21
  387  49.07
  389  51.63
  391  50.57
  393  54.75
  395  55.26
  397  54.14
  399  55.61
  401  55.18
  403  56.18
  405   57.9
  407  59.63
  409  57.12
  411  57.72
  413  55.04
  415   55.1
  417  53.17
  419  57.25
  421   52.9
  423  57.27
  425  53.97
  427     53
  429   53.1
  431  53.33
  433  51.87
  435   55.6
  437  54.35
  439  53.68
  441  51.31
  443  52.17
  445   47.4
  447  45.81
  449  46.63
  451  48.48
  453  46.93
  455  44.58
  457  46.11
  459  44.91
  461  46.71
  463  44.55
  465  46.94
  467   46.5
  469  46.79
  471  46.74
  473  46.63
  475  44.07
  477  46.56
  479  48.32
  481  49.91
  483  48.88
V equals 37.6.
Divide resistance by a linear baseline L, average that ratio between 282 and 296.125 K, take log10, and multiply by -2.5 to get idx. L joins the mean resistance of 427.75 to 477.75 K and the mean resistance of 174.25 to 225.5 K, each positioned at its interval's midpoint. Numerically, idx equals 0.04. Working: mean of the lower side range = 35.3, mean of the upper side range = 48.5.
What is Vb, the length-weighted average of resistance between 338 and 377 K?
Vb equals 47.4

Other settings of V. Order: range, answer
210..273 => 34.4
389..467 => 52.2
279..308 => 38.7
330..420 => 50.4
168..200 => 36.5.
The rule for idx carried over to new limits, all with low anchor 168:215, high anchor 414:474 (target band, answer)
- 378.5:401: -0.108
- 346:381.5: -0.053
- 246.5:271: 0.137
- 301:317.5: 0.048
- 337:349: -0.028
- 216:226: 0.082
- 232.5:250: 0.204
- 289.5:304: 0.065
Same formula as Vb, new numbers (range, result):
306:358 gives 44.2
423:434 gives 53.4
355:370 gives 49.1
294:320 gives 40.5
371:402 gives 51.1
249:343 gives 39.9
